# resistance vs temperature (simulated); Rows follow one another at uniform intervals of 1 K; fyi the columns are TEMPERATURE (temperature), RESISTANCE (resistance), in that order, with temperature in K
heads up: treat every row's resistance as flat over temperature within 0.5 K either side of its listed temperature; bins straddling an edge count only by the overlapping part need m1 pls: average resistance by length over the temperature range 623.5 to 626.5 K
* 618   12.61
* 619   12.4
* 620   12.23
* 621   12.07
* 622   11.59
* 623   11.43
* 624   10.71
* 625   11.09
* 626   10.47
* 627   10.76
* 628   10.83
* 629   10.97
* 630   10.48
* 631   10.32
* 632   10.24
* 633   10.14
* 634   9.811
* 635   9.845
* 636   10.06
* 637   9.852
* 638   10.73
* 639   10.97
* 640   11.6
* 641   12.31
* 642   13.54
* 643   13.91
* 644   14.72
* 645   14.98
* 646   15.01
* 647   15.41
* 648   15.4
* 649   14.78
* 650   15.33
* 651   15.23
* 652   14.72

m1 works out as 10.8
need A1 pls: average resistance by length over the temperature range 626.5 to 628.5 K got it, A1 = 10.8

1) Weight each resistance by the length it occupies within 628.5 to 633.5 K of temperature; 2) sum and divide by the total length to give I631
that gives 10.4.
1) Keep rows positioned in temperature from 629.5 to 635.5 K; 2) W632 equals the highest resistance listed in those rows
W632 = 10.48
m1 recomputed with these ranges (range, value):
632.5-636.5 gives 9.96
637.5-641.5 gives 11.4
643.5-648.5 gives 15.1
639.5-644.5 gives 13.2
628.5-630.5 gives 10.7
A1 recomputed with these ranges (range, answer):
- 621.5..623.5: 11.5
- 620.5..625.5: 11.4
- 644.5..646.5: 15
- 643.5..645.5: 14.9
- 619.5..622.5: 12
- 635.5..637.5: 9.96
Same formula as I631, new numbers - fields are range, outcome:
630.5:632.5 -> 10.3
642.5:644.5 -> 14.3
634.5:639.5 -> 10.3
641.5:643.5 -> 13.7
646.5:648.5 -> 15.4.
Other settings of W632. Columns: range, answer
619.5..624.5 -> 12.23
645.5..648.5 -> 15.41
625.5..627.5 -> 10.76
